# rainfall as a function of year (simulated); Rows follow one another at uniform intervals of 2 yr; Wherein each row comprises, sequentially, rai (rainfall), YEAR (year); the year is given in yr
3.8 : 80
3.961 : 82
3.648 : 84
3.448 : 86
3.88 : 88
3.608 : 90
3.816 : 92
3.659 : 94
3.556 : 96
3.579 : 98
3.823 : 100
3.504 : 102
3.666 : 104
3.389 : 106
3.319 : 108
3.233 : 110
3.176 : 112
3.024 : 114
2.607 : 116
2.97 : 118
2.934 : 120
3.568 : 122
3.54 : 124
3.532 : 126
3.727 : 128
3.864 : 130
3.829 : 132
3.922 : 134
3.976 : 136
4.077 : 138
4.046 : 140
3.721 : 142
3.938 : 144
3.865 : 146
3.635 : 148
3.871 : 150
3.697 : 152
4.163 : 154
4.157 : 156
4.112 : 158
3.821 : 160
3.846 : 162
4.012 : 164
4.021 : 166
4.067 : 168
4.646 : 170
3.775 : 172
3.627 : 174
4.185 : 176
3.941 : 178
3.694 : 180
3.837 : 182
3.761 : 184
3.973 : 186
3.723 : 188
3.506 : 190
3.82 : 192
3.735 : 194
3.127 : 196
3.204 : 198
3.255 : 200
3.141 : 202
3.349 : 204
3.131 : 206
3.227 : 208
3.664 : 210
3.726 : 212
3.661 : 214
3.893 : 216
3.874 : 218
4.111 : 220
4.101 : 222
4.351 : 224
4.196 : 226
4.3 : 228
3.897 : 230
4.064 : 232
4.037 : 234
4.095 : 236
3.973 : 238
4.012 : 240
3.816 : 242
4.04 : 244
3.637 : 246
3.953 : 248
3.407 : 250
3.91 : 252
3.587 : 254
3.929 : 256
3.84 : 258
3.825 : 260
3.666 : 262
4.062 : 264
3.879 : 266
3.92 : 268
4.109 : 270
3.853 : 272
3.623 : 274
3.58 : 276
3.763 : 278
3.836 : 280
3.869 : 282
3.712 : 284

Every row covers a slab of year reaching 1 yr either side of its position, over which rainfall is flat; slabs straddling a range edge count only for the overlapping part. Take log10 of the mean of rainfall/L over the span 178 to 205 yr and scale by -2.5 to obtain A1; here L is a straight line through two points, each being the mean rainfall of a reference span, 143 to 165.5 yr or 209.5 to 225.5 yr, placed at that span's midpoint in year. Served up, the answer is 0.107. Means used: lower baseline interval 3.92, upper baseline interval 3.94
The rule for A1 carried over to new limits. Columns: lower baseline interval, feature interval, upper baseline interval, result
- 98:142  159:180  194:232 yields -0.11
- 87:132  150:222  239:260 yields -0.03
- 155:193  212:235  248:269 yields -0.05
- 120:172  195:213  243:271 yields 0.17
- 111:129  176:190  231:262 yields -0.08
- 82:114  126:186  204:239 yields -0.06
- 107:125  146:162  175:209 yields -0.17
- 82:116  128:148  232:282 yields -0.09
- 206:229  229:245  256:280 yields -0.04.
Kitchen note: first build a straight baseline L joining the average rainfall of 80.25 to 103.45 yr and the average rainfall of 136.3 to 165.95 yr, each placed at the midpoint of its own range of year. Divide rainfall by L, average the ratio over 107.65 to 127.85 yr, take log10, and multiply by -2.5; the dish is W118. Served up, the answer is 0.181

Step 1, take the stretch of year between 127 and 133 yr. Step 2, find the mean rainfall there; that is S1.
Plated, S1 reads 3.81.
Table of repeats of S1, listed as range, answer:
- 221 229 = 4.24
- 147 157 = 3.9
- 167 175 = 4.03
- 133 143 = 3.95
